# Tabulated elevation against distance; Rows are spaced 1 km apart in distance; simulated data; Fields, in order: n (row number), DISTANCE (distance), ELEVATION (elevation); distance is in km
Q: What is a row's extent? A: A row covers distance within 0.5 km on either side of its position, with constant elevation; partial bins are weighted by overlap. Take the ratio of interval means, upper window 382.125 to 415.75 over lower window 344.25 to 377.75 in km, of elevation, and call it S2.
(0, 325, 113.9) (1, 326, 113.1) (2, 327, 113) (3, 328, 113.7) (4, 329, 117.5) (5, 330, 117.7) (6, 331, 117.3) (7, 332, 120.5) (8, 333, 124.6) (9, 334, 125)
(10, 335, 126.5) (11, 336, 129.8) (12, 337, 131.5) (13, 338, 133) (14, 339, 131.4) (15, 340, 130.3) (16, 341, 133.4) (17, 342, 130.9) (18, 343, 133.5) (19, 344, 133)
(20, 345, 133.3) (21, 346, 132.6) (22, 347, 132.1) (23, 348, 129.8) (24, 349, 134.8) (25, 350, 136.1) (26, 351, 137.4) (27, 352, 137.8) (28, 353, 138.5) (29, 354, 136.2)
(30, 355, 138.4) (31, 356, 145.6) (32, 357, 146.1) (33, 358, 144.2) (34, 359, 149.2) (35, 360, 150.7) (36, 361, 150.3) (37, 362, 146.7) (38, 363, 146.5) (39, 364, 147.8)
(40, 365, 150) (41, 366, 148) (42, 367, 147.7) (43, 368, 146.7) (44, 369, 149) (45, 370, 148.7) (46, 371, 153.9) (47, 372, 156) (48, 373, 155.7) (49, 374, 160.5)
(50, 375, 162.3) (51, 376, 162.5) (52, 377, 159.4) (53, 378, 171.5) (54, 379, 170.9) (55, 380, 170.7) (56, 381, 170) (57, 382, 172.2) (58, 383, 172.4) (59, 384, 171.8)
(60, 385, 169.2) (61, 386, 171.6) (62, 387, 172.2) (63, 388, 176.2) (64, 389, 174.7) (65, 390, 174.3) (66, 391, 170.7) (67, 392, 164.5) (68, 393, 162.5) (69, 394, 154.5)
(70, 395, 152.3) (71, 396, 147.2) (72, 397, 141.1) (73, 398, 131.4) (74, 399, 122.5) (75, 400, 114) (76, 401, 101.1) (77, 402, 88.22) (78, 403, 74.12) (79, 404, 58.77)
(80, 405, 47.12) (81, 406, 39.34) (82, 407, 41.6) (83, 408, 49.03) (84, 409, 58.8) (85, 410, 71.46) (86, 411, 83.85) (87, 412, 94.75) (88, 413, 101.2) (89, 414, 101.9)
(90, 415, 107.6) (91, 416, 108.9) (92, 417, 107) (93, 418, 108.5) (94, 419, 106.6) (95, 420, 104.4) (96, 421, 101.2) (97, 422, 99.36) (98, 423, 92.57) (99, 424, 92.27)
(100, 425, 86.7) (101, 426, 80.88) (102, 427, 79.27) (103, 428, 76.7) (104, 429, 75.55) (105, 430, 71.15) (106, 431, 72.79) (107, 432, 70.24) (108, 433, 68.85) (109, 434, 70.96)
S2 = 0.83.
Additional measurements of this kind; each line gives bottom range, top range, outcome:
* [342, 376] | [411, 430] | 0.66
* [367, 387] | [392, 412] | 0.60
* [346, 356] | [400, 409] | 0.48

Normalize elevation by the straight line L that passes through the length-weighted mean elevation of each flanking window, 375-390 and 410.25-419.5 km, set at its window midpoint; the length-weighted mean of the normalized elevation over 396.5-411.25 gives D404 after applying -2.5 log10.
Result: 0.48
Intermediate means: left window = 170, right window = 101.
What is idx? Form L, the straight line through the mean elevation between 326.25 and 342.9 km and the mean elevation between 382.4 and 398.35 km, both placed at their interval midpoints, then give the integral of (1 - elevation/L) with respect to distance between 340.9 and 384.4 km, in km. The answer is -1.4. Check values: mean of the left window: 125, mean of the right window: 163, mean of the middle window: 149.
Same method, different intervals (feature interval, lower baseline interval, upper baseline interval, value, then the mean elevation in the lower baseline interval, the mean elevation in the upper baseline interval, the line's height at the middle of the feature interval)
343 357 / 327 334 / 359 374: 0.0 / 119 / 150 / 136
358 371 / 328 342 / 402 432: -4.5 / 126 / 82.4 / 110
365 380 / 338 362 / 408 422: -4.2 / 138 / 95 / 123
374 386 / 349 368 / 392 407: -4.1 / 144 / 109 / 126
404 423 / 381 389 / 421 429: 4.0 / 172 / 87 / 112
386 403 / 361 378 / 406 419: -4.6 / 153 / 85.2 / 114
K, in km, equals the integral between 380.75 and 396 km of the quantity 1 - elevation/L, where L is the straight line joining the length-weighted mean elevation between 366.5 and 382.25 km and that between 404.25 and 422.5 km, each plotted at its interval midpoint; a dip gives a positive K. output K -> -4.1 km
